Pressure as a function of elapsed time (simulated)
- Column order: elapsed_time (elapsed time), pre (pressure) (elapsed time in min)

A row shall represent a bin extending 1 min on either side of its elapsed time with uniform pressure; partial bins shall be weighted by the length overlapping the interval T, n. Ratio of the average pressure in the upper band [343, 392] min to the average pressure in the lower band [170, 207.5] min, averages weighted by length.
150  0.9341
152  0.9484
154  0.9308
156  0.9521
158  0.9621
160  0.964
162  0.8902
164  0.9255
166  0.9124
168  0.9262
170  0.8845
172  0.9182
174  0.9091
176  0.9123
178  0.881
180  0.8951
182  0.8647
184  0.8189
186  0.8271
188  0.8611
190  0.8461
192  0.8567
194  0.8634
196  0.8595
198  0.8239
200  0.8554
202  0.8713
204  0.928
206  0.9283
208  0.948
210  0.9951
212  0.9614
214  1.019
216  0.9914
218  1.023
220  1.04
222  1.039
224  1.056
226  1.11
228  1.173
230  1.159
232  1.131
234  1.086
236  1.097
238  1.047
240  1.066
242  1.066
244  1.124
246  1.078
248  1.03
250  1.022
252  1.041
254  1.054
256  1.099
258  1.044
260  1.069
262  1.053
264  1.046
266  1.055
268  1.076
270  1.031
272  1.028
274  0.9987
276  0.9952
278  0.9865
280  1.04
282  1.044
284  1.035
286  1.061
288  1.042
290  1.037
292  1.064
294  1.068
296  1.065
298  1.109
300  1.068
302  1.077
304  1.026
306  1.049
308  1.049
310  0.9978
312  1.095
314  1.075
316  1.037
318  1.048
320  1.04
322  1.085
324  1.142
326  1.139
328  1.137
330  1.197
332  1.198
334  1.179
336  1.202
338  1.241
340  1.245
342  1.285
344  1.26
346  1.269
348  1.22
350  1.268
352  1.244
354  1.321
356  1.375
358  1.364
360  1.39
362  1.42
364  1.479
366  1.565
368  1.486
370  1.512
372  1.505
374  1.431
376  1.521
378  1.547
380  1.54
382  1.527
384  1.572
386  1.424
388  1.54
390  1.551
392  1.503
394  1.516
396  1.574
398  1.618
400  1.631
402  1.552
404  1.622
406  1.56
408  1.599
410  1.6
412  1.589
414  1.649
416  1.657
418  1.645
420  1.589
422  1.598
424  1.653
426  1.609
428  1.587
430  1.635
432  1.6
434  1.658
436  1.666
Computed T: 1.64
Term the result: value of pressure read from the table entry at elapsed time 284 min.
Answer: 1.035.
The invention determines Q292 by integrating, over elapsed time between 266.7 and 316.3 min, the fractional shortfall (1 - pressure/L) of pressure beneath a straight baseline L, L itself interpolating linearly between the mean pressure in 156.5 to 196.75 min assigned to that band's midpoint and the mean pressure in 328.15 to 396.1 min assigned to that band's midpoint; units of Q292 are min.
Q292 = 6.3 min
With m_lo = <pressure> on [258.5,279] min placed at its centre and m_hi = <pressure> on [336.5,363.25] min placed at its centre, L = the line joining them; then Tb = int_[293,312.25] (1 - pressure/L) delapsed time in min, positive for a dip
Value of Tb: 1.4 min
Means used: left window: 1.03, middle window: 1.06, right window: 1.3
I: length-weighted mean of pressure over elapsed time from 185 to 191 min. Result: 0.845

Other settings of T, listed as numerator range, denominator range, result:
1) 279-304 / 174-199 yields 1.23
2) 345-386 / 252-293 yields 1.37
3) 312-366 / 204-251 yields 1.17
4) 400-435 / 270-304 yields 1.54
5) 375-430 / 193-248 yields 1.56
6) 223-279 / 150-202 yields 1.19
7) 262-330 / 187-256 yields 1.05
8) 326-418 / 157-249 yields 1.49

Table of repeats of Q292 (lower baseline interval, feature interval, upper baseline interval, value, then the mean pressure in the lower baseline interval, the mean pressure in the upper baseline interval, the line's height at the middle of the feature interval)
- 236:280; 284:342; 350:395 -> 6.86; 1.05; 1.47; 1.25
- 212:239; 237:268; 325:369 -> 1.66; 1.07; 1.29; 1.12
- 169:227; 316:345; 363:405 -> 4.12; 0.924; 1.53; 1.36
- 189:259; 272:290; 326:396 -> 2.14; 1.01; 1.38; 1.16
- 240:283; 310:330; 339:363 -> 2.08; 1.05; 1.31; 1.22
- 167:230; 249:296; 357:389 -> 5.03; 0.935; 1.49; 1.17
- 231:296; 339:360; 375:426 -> 1.39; 1.05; 1.58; 1.38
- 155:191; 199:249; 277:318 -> -3.74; 0.897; 1.05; 0.96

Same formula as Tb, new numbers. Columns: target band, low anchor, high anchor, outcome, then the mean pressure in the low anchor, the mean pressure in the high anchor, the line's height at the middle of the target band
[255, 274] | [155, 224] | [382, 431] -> 1.6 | 0.918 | 1.59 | 1.15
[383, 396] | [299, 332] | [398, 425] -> -0.3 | 1.08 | 1.61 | 1.49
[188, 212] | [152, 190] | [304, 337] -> 1.3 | 0.902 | 1.1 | 0.941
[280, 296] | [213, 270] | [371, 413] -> 2.2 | 1.07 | 1.55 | 1.22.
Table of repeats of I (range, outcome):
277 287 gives 1.03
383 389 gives 1.51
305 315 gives 1.05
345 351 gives 1.25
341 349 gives 1.26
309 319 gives 1.05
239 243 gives 1.07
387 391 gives 1.55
